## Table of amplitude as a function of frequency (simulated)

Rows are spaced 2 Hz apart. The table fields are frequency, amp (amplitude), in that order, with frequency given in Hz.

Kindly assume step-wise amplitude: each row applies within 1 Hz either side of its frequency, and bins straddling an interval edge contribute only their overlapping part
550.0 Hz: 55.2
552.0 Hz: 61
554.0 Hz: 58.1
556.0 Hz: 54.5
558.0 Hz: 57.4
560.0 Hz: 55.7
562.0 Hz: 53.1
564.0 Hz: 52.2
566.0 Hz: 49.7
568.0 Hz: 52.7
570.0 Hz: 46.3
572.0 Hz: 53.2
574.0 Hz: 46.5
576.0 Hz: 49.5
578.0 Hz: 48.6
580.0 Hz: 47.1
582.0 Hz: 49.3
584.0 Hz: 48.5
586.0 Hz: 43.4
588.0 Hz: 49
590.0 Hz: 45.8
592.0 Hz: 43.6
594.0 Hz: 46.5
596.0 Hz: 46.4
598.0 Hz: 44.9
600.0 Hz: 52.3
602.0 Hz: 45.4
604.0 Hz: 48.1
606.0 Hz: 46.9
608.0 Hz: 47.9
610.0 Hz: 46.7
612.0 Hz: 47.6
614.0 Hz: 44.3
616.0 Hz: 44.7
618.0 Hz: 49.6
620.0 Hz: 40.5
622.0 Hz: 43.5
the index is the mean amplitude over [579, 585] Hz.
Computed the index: 48.3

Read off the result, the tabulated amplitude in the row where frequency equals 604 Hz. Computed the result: 48.1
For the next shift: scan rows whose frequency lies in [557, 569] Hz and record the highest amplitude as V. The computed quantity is 57.4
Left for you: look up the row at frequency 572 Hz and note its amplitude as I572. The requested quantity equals 53.2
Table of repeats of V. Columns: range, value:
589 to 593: 45.8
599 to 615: 52.3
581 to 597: 49.3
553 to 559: 58.1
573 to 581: 49.5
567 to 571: 52.7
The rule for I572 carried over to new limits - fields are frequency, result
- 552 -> 61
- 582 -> 49.3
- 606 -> 46.9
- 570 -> 46.3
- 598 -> 44.9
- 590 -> 45.8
